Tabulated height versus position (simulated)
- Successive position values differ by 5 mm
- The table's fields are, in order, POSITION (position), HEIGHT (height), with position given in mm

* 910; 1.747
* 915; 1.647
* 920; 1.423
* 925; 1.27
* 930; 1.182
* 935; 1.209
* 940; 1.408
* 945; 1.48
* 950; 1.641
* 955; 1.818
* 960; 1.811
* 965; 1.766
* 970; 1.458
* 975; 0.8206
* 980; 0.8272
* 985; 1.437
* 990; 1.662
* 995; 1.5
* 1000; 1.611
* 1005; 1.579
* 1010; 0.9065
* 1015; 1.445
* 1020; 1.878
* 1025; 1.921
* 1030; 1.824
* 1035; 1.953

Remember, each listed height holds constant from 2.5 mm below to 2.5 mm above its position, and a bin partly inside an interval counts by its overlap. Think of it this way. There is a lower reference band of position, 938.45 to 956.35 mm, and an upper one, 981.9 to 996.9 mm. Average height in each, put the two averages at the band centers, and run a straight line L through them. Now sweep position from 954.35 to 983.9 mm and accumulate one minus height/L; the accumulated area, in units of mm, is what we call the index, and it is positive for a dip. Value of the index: 2.9 mm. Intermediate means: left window 1.58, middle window 1.39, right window 1.51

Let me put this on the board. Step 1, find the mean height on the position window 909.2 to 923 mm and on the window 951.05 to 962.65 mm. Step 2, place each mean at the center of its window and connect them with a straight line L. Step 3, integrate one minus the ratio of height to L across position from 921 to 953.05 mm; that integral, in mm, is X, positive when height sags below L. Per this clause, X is 6.0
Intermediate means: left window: 1.58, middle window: 1.38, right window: 1.79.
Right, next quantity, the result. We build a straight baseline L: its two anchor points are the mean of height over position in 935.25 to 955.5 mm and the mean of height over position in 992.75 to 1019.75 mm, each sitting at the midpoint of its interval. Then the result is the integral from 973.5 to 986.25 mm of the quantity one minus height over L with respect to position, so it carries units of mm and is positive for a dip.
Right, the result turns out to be 4.09 mm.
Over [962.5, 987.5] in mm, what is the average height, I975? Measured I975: 1.26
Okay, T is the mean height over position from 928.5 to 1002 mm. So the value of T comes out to 1.44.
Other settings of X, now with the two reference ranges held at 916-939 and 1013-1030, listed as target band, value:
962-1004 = 4.82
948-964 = -3.49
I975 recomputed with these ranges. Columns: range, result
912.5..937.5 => 1.35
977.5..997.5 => 1.36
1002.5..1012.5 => 1.24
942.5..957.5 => 1.65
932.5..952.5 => 1.43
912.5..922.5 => 1.53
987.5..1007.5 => 1.59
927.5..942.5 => 1.27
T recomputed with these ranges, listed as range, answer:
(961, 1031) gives 1.47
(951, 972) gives 1.71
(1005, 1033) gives 1.6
